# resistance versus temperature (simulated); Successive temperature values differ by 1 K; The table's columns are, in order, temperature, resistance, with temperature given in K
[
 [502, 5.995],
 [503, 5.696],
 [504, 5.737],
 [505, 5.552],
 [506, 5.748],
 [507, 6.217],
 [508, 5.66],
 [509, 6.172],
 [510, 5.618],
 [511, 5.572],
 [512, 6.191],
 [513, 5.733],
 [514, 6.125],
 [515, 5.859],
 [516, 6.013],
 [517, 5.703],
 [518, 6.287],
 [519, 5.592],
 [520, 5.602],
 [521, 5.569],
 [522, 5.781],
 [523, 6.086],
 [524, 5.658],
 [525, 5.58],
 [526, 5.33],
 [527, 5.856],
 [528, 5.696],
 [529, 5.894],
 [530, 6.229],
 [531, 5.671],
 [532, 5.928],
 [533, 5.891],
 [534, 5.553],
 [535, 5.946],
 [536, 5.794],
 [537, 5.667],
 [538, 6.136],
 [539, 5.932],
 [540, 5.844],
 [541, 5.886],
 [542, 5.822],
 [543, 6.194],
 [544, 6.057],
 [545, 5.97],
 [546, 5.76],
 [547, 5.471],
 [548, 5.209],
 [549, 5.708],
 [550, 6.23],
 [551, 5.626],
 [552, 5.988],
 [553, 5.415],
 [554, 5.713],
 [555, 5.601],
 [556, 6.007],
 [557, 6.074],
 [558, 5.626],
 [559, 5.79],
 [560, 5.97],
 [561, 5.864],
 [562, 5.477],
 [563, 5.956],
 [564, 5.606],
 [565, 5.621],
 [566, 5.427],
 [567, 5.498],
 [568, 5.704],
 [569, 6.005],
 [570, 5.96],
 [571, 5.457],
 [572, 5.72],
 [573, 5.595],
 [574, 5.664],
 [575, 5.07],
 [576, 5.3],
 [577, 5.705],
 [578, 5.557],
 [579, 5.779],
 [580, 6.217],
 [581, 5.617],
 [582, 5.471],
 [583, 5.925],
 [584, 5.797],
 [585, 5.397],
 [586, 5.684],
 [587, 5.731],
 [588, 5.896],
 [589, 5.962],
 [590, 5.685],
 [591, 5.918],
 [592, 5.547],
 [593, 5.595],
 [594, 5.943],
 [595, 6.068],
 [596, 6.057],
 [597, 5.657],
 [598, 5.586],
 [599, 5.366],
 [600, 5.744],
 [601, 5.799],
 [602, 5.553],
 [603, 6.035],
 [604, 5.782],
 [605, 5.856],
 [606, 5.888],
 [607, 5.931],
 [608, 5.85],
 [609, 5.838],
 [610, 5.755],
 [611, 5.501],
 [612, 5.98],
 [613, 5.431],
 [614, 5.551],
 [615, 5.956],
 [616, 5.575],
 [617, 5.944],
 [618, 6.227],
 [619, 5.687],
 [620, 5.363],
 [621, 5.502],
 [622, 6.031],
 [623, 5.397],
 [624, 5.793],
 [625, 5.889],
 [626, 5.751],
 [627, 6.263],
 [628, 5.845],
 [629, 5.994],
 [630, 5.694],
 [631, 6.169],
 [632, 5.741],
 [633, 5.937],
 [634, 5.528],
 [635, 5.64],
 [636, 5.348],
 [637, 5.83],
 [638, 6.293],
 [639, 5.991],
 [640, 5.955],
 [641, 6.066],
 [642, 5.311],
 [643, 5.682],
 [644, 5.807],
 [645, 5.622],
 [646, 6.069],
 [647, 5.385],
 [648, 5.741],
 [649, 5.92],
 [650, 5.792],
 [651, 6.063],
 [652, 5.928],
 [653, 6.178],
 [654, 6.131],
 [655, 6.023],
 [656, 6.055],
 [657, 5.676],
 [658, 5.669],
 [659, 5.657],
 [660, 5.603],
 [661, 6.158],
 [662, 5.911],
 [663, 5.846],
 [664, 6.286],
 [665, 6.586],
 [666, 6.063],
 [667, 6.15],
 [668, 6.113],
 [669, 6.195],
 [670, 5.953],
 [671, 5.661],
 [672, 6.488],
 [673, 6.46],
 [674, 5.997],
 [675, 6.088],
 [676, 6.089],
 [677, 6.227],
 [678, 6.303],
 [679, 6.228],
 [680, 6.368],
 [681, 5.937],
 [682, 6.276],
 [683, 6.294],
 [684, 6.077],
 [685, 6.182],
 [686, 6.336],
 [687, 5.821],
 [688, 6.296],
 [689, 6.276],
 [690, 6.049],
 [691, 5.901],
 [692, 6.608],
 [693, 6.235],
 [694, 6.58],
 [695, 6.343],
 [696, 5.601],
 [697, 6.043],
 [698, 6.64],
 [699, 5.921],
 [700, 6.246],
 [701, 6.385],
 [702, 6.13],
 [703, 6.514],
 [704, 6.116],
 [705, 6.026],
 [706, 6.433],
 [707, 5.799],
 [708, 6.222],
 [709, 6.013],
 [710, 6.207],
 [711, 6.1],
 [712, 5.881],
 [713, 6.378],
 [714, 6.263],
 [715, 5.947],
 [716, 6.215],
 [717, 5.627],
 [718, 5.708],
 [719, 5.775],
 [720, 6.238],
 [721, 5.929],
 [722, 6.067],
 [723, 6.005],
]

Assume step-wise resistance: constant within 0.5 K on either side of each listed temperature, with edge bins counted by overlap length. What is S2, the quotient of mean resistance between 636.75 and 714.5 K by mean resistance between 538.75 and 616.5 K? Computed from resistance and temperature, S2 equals 1.1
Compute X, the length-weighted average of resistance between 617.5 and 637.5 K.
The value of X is 5.78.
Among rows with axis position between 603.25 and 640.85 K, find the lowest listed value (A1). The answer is 5.348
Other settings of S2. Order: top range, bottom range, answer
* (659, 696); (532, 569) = 1.06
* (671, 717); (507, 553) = 1.06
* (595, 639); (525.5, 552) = 0.99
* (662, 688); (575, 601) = 1.08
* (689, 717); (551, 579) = 1.09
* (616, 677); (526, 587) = 1.03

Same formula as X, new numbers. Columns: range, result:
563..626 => 5.72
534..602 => 5.74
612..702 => 5.98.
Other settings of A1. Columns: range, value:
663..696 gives 5.601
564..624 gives 5.07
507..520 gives 5.572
